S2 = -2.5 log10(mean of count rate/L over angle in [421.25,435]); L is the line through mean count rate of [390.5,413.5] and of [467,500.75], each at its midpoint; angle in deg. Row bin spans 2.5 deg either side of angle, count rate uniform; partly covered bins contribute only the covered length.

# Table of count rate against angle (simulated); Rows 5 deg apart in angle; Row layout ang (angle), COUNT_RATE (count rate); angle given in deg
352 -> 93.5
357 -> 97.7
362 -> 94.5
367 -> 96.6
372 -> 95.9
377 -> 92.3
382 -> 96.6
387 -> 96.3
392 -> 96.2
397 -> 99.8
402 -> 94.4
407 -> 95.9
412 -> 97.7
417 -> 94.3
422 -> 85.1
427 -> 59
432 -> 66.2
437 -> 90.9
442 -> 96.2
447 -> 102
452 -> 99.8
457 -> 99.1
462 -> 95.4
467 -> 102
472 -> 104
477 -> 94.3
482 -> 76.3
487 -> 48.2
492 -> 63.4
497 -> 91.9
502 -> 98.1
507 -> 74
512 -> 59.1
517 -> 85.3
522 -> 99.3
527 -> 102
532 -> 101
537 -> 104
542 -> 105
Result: 0.315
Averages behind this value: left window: 96.8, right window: 82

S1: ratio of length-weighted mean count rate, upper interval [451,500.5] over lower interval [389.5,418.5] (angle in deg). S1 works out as 0.9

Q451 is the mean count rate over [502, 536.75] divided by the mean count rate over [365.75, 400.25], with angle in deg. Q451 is 0.92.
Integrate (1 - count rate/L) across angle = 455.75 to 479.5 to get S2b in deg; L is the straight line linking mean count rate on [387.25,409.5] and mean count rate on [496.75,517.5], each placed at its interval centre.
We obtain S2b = -3.5 deg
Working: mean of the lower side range 96.5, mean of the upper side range 80.2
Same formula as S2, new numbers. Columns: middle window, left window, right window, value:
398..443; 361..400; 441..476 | 0.131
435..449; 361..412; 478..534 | -0.081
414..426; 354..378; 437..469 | 0.132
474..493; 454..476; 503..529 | 0.295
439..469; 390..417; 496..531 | -0.074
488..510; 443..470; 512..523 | 0.122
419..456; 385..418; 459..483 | 0.116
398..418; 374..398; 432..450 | -0.017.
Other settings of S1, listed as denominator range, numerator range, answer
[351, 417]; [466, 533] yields 0.89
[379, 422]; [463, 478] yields 1.05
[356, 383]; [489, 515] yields 0.81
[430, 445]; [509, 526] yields 0.97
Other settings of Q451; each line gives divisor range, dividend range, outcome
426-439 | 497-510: 1.18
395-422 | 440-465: 1.03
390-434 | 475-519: 0.87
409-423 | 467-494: 0.86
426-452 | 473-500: 0.90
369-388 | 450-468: 1.04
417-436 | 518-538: 1.34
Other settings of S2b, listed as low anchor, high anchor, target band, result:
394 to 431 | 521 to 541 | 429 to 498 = 4.9 deg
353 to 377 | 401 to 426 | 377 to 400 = -0.8 deg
